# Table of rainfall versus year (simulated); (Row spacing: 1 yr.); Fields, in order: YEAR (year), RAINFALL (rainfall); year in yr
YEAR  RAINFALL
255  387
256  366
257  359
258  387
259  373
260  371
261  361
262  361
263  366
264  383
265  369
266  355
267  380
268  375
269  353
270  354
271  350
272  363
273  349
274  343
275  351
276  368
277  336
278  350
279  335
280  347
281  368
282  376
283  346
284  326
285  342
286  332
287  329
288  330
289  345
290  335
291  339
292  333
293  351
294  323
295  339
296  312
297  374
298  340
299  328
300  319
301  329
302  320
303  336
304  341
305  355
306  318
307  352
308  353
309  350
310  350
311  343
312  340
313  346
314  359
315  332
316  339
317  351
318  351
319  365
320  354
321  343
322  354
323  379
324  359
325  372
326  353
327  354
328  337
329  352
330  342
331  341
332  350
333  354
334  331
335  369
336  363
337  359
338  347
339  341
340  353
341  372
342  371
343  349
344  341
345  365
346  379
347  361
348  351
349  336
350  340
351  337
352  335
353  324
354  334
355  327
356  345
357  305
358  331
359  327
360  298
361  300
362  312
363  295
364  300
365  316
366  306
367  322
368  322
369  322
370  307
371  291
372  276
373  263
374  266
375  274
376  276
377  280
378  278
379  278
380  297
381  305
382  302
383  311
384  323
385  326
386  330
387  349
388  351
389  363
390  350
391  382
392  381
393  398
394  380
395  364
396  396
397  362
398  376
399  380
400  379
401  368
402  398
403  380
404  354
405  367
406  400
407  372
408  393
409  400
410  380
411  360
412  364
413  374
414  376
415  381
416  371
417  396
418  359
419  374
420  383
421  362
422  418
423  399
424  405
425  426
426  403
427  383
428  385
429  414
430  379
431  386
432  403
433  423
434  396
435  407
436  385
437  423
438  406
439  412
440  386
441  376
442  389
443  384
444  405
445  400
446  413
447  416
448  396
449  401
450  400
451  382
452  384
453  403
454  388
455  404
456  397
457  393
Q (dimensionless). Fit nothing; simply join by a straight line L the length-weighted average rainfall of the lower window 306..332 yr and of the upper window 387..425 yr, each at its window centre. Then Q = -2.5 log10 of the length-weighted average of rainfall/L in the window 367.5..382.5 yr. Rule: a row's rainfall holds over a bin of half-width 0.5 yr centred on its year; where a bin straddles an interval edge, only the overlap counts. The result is 0.26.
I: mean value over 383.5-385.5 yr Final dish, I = 324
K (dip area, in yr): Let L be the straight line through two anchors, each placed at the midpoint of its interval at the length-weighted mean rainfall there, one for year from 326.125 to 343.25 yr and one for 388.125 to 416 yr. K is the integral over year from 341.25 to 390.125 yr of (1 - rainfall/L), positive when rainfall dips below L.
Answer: 5.9 yr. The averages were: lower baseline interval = 352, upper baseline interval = 377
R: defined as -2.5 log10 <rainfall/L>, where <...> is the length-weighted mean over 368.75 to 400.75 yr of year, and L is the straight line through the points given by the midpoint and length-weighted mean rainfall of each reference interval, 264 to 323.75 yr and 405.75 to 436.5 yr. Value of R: 0.15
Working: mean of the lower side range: 347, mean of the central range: 329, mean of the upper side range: 389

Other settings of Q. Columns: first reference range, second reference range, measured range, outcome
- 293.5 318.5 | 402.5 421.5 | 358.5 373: 0.18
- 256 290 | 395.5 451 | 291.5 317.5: 0.07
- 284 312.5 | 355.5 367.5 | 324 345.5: -0.10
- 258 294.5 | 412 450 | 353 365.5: 0.18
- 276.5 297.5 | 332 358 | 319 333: -0.03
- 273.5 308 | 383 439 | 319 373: 0.07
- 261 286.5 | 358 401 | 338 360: -0.03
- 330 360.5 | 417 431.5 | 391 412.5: 0.00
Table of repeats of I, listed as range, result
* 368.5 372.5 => 299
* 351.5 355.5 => 330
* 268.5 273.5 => 354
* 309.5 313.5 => 345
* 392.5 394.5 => 389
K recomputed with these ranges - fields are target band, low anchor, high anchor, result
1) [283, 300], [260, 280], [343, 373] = 0.7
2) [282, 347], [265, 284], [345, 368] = -1.0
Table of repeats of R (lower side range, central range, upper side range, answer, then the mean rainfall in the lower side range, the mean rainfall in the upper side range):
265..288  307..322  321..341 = 0.013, 351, 353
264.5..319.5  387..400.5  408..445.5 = 0.020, 345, 391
